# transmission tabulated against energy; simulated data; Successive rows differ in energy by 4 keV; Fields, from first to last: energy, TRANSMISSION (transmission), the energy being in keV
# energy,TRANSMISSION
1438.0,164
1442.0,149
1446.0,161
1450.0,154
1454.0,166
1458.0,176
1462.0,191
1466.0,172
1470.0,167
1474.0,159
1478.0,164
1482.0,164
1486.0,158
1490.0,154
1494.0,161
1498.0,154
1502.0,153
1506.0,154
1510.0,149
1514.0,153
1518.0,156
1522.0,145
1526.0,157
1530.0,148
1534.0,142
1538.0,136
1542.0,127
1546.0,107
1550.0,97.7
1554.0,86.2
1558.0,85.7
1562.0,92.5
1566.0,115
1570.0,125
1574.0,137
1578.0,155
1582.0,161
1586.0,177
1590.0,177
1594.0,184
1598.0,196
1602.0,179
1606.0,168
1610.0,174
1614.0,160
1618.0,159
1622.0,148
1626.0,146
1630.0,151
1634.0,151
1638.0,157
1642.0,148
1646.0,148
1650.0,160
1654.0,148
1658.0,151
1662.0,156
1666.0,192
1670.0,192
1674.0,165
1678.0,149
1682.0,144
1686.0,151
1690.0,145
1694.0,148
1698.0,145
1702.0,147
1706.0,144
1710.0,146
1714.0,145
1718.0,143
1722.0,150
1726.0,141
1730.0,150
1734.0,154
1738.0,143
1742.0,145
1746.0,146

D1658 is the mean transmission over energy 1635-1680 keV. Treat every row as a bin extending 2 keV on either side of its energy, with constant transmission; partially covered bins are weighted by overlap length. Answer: 160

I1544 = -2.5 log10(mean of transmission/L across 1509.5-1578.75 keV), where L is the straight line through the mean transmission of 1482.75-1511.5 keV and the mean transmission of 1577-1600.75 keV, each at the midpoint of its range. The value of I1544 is 0.28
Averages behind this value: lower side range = 155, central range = 128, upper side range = 176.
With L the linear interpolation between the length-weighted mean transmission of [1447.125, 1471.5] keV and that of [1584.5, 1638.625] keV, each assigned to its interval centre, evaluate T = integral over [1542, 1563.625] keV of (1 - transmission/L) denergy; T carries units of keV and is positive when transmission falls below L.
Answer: 9.2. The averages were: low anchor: 171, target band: 96.9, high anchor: 166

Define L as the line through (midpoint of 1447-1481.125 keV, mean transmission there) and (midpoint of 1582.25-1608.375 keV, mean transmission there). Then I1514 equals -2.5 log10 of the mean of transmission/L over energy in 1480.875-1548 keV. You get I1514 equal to 0.16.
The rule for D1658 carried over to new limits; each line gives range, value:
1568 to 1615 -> 166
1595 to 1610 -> 180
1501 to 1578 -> 130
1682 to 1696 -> 147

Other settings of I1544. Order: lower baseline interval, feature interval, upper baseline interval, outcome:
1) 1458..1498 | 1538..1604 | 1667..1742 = 0.158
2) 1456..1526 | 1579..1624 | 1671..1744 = -0.111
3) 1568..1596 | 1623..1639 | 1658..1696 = 0.062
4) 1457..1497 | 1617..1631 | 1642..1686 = 0.073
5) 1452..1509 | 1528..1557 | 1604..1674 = 0.332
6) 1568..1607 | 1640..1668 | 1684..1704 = -0.024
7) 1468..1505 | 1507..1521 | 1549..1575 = -0.097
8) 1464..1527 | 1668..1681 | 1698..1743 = -0.126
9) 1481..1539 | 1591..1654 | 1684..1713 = -0.090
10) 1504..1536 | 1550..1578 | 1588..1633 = 0.402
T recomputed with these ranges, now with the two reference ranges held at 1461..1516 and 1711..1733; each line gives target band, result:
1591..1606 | -2.9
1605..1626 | -1.0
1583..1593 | -1.4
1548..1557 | 3.8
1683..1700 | 0.1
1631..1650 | -0.1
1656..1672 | -2.5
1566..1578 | 1.8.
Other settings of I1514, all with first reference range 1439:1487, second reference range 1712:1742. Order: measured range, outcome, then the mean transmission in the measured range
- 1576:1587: -0.04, 163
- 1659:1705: -0.05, 157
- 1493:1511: 0.06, 154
